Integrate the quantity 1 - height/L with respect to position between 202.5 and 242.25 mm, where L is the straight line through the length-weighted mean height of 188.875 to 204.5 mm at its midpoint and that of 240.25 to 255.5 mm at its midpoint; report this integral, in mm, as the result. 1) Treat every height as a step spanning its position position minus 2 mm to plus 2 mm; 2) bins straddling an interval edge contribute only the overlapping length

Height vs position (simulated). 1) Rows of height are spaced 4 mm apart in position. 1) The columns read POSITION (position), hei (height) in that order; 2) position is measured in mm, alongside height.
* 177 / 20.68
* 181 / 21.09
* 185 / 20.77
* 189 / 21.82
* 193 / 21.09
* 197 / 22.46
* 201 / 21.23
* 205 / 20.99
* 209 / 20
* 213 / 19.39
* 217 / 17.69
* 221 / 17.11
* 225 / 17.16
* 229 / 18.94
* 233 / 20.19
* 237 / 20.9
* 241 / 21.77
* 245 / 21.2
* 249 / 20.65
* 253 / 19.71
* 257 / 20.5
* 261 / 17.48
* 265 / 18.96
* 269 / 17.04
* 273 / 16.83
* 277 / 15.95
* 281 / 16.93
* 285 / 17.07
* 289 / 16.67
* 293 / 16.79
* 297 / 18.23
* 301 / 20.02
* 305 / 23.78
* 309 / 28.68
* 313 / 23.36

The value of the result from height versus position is 3.3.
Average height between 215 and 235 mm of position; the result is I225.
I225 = 18.2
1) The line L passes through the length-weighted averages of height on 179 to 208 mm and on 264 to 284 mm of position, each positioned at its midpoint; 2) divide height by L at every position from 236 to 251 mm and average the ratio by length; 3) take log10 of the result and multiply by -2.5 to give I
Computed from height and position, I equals -0.14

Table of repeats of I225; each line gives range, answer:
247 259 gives 20.3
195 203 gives 21.8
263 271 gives 18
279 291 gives 16.9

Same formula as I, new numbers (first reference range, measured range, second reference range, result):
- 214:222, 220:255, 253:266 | -0.083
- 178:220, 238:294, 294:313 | 0.177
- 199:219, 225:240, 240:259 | 0.033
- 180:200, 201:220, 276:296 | 0.049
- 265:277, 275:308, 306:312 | 0.212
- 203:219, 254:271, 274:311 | 0.046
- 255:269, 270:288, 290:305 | 0.129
